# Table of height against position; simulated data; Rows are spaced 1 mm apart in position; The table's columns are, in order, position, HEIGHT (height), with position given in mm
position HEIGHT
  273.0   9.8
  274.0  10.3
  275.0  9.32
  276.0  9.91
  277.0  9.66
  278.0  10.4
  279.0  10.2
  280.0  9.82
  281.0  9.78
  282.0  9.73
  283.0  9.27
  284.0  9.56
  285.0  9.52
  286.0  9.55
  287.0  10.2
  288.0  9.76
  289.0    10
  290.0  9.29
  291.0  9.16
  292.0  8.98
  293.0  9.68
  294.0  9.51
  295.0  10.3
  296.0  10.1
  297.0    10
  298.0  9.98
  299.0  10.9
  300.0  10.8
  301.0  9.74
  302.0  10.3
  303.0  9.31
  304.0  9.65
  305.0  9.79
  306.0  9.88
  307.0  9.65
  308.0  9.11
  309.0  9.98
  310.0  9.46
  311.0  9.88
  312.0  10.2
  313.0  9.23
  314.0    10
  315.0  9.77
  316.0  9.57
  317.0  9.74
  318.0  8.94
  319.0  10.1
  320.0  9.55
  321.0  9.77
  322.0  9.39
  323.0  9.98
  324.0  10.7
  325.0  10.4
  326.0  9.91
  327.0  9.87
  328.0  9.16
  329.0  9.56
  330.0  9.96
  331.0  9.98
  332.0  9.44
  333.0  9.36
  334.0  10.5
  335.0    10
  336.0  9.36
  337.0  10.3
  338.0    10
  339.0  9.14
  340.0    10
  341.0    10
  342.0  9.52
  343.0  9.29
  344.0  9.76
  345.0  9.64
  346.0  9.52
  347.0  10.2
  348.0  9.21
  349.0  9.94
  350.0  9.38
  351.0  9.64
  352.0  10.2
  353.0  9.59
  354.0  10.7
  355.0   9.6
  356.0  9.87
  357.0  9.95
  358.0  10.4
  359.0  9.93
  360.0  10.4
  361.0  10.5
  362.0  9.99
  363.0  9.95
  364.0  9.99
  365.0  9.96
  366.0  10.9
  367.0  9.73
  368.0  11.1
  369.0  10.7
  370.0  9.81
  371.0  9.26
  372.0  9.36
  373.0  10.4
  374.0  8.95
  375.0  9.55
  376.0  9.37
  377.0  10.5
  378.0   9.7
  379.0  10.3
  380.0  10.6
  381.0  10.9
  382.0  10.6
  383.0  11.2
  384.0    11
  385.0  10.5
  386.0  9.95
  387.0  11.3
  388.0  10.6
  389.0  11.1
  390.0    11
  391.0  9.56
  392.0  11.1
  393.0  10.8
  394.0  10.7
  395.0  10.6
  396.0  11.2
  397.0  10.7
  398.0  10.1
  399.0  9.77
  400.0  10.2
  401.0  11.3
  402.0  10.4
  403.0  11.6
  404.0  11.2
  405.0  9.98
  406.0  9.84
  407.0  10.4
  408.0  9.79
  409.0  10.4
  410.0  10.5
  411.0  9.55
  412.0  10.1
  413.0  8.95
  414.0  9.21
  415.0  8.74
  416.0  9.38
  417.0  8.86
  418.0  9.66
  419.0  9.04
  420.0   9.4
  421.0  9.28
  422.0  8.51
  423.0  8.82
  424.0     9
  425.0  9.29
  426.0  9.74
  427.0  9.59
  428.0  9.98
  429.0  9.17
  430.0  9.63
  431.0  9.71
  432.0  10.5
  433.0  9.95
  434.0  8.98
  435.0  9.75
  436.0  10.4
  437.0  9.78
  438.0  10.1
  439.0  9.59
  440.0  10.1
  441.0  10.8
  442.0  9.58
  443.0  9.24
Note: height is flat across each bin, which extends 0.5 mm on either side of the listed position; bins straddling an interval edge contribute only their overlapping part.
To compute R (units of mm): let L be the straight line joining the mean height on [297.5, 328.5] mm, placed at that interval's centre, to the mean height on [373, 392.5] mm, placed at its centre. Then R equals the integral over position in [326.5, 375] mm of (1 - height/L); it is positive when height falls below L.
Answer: 1.3 mm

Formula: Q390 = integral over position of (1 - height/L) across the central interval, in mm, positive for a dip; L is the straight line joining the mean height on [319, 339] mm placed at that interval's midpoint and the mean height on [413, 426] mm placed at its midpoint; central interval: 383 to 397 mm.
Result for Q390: -2.1 mm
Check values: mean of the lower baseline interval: 9.84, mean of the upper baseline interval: 9.12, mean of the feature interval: 10.7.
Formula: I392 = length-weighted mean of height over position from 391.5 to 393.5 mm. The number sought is 10.9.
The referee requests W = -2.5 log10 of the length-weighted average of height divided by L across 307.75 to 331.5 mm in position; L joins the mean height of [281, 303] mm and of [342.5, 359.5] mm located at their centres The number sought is 0.01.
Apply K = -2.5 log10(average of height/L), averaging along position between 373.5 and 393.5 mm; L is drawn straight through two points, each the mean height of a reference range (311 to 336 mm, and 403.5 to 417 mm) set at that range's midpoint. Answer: -0.07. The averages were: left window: 9.79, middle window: 10.4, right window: 9.81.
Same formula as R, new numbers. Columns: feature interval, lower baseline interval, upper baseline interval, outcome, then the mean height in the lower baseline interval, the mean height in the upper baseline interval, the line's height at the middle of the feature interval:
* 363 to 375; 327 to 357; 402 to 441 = -0.30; 9.76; 9.72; 9.74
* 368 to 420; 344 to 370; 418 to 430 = -3.14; 10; 9.29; 9.62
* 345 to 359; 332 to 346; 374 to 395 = 0.13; 9.74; 10.5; 9.95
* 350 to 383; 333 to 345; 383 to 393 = 0.70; 9.78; 10.7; 10.3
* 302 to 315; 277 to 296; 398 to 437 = 0.02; 9.72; 9.76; 9.72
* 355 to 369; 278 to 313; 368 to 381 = -0.37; 9.8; 9.96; 9.94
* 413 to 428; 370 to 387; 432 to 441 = 1.18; 10.2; 9.92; 9.99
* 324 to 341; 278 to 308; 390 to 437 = 0.00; 9.81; 9.91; 9.84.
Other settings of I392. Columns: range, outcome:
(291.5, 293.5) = 9.33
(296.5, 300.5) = 10.4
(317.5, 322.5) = 9.55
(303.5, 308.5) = 9.62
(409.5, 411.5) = 10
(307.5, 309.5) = 9.54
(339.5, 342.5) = 9.84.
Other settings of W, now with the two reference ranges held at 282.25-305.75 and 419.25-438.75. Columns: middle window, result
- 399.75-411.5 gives -0.09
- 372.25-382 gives -0.04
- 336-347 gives 0.00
